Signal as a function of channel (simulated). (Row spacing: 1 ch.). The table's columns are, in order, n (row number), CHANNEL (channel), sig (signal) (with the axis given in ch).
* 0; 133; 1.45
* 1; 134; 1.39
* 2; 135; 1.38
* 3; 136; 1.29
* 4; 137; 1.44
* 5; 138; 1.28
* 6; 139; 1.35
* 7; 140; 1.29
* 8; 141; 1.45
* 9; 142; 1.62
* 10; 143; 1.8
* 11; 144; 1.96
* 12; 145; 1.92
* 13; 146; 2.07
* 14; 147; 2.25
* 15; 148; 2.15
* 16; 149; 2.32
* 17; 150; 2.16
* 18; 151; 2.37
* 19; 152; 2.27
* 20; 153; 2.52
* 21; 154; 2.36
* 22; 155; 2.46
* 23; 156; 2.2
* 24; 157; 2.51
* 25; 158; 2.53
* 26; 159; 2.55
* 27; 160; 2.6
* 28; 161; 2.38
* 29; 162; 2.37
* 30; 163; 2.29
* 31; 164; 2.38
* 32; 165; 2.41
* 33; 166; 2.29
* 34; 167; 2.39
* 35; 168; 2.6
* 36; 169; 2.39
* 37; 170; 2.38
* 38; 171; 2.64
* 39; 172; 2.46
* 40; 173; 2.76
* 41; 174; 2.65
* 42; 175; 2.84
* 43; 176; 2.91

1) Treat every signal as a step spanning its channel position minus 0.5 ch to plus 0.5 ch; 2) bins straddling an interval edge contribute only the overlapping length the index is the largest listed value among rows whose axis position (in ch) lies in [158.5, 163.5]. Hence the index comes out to 2.6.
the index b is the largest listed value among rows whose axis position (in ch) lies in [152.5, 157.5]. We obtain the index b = 2.52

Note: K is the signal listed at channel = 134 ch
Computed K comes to 1.39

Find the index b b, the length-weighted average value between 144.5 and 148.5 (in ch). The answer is 2.1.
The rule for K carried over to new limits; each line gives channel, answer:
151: 2.37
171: 2.64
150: 2.16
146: 2.07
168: 2.6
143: 1.8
